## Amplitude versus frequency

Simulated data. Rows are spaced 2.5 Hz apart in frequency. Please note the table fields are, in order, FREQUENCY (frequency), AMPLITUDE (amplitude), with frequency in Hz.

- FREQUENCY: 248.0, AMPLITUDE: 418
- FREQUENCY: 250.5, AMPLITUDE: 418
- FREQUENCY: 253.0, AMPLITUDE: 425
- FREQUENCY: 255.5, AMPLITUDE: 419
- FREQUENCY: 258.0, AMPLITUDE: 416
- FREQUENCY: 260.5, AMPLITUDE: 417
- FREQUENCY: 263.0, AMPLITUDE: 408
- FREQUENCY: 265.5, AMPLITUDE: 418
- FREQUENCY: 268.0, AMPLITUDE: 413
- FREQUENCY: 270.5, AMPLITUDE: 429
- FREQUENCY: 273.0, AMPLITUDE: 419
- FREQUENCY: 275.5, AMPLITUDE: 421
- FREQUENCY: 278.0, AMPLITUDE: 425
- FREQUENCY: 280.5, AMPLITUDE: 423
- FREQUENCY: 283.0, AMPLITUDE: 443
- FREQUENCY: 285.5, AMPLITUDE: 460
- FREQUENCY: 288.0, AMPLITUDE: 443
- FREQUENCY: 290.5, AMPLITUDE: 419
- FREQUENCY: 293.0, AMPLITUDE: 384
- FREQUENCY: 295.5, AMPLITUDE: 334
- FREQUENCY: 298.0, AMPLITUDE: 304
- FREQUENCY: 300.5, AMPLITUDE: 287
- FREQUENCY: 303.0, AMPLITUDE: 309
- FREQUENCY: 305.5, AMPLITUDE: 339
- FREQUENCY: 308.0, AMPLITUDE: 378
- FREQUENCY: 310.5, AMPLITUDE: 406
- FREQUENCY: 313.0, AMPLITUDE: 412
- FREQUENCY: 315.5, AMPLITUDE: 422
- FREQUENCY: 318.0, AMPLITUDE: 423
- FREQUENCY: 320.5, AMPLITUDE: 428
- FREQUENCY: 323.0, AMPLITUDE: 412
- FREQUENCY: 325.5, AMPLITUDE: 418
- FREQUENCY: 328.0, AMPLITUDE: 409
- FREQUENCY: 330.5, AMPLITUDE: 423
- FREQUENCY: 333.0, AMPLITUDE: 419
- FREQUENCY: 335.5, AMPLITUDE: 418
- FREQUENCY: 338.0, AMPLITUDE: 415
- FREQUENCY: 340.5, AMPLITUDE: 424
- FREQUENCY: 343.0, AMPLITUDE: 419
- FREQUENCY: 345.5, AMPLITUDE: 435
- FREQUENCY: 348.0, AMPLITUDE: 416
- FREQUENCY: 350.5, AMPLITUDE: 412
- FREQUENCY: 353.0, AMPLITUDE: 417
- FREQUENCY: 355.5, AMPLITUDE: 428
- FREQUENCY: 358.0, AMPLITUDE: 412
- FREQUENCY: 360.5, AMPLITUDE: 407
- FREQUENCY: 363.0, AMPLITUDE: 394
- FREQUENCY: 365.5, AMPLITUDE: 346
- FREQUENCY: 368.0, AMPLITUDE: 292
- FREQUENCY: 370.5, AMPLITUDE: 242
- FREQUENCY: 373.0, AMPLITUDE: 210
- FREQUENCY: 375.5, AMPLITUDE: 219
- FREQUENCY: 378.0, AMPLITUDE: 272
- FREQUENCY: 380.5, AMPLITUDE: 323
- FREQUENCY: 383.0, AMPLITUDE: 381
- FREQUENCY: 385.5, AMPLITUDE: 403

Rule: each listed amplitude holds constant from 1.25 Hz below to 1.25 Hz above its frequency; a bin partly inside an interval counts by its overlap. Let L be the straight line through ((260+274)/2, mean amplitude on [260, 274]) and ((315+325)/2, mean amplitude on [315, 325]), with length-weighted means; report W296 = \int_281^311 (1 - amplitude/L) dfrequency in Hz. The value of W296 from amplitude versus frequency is 3.1 Hz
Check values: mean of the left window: 417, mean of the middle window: 376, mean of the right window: 421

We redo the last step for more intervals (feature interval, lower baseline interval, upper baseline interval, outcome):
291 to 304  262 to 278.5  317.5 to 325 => 2.8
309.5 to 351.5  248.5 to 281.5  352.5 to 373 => -4.7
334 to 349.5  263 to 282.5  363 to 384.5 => -4.1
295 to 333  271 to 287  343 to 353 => 3.9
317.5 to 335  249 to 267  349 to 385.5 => -2.3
